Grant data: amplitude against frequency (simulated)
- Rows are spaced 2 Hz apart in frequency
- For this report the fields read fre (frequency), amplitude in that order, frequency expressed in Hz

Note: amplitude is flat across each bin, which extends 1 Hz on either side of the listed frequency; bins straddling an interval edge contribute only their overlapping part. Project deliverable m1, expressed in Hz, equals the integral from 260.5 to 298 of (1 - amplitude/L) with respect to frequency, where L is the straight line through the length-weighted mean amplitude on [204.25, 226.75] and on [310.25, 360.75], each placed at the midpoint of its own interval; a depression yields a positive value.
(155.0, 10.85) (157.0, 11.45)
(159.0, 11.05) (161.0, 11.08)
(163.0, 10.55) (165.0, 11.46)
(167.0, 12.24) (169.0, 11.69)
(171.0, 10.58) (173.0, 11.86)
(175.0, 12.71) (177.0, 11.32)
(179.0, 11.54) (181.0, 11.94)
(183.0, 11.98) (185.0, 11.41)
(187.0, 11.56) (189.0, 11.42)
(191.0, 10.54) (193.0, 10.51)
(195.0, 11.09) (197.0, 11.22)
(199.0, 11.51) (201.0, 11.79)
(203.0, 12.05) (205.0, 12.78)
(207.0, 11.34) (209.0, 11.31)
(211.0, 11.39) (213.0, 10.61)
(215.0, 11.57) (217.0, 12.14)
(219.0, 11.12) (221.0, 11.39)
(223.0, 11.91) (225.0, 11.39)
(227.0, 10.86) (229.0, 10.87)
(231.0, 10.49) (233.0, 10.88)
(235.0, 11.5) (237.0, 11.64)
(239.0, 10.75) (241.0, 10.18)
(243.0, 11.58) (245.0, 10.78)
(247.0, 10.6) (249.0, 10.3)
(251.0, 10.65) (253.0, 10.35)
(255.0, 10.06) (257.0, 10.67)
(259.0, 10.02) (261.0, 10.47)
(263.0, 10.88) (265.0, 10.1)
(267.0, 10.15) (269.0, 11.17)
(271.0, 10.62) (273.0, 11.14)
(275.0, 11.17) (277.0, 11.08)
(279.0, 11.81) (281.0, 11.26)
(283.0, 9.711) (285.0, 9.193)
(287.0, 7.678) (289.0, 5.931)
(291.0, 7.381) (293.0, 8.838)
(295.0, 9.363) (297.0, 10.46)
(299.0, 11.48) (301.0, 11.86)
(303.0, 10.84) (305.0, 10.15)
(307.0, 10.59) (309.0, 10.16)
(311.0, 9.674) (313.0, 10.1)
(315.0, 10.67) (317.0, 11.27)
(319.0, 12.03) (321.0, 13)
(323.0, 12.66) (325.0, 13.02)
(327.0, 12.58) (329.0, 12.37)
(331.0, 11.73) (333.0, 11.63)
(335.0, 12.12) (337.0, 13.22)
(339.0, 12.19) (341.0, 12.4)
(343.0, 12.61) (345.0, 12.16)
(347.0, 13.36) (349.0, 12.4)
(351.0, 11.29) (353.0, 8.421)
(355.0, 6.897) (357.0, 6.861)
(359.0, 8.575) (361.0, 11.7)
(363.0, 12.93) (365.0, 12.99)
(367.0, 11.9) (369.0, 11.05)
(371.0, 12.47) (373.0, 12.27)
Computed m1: 4.96 Hz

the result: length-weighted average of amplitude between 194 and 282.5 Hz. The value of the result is 11.1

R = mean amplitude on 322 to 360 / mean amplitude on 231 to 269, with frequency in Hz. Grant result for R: 1.07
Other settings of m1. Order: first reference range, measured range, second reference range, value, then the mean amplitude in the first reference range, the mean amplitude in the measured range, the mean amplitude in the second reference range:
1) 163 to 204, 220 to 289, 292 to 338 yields 4.7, 11.5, 10.6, 11.3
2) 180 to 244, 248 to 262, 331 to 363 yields 1.1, 11.3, 10.4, 11.1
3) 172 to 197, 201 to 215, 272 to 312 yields -0.6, 11.5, 11.6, 9.99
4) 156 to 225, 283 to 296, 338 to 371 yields 3.6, 11.5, 8.19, 11.1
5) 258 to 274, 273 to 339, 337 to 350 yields 4.6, 10.6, 10.8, 12.6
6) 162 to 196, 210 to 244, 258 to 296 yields -1.6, 11.4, 11.2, 9.89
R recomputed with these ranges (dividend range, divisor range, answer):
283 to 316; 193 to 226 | 0.84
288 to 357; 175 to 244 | 0.97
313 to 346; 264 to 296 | 1.24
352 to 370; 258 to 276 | 0.95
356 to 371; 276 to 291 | 1.17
